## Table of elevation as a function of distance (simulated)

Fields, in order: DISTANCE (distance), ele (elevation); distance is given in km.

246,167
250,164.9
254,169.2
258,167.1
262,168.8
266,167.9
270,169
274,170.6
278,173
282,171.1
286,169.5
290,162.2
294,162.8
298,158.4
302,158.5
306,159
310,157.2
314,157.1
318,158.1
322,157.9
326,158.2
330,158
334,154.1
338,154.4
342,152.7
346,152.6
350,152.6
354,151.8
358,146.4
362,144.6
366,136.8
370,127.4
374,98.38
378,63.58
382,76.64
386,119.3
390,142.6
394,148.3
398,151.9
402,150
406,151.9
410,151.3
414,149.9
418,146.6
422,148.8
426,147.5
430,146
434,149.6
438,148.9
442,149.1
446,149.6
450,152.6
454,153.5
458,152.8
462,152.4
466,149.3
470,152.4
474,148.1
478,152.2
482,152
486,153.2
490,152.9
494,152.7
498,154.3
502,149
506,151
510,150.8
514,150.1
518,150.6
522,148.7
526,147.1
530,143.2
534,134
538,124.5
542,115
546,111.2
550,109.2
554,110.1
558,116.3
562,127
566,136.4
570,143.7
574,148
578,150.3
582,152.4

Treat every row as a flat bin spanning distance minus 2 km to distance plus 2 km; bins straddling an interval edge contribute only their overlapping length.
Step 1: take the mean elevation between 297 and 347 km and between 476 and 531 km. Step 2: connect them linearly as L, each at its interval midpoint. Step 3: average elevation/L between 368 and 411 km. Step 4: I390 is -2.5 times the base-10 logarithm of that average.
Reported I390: 0.23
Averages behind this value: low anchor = 157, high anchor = 151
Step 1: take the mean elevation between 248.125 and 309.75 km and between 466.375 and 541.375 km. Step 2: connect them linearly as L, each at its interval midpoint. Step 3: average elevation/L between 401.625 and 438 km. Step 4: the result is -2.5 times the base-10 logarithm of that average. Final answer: 0.04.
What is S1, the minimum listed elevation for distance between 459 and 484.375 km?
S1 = 148.1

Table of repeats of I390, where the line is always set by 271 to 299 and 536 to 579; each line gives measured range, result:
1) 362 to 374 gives 0.20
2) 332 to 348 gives 0.04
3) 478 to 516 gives -0.13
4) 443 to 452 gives -0.06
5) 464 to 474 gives -0.08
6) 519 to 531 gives -0.13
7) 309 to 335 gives 0.03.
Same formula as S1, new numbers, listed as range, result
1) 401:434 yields 146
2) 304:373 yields 127.4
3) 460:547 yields 111.2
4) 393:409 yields 148.3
